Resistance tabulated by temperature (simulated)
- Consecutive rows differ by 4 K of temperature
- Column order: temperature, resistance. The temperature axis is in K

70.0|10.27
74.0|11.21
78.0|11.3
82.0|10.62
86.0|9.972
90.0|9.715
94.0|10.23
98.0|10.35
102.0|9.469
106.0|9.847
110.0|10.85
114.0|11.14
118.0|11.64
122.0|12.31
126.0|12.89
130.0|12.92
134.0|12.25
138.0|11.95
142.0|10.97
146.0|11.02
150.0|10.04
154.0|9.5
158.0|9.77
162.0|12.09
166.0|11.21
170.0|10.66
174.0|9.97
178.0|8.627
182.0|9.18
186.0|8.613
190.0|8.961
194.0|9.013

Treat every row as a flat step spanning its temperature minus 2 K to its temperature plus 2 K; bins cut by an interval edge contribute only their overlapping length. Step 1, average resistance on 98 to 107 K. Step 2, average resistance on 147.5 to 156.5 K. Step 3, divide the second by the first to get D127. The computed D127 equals 1.0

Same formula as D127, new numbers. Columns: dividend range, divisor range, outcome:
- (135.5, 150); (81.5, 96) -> 1.11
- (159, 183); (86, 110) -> 1.03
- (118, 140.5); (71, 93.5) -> 1.17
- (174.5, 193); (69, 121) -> 0.85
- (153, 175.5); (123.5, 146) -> 0.88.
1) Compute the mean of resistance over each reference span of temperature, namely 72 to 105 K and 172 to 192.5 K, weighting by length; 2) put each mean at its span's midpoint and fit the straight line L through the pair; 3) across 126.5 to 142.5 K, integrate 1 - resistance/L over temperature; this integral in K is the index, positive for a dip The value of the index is -4.09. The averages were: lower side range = 10.3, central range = 12.2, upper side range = 9.07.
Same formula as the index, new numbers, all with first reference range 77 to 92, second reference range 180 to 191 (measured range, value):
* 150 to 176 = -3.6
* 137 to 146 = -1.7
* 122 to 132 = -3.1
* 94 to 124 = -2.3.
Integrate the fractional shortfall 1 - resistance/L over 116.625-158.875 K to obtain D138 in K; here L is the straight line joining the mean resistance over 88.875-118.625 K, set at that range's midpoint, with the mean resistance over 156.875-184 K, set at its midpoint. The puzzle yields -4.6 K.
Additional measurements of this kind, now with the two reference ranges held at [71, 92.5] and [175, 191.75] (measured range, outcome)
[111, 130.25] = -4.1 K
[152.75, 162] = -0.8 K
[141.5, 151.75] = -1.2 K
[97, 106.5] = 0.3 K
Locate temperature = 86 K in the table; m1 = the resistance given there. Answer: 9.972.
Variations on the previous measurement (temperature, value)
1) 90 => 9.715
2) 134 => 12.25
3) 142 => 10.97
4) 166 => 11.21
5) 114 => 11.14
